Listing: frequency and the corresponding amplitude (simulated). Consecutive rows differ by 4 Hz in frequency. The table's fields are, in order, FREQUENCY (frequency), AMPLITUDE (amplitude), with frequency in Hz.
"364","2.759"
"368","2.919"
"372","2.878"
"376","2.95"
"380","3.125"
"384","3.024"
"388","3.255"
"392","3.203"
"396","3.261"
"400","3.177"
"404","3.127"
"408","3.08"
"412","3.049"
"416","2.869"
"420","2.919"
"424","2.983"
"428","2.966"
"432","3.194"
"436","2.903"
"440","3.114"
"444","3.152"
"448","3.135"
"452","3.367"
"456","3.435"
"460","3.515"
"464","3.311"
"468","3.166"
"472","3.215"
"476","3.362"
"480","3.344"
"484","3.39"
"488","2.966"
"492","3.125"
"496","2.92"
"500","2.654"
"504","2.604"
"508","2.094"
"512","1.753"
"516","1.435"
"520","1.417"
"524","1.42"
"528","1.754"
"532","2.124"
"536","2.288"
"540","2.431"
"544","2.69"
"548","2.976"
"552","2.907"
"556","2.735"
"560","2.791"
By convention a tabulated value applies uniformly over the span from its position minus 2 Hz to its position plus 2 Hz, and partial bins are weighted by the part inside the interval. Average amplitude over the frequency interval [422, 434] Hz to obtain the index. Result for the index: 3.05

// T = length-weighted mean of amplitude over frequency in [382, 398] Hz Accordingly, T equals 3.19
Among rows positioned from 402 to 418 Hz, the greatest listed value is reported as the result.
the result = 3.127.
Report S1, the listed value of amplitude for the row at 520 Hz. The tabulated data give 1.417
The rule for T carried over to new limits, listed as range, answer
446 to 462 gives 3.36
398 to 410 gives 3.13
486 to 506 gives 2.85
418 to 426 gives 2.95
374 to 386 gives 3.03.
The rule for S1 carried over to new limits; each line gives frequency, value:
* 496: 2.92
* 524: 1.42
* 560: 2.791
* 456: 3.435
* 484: 3.39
